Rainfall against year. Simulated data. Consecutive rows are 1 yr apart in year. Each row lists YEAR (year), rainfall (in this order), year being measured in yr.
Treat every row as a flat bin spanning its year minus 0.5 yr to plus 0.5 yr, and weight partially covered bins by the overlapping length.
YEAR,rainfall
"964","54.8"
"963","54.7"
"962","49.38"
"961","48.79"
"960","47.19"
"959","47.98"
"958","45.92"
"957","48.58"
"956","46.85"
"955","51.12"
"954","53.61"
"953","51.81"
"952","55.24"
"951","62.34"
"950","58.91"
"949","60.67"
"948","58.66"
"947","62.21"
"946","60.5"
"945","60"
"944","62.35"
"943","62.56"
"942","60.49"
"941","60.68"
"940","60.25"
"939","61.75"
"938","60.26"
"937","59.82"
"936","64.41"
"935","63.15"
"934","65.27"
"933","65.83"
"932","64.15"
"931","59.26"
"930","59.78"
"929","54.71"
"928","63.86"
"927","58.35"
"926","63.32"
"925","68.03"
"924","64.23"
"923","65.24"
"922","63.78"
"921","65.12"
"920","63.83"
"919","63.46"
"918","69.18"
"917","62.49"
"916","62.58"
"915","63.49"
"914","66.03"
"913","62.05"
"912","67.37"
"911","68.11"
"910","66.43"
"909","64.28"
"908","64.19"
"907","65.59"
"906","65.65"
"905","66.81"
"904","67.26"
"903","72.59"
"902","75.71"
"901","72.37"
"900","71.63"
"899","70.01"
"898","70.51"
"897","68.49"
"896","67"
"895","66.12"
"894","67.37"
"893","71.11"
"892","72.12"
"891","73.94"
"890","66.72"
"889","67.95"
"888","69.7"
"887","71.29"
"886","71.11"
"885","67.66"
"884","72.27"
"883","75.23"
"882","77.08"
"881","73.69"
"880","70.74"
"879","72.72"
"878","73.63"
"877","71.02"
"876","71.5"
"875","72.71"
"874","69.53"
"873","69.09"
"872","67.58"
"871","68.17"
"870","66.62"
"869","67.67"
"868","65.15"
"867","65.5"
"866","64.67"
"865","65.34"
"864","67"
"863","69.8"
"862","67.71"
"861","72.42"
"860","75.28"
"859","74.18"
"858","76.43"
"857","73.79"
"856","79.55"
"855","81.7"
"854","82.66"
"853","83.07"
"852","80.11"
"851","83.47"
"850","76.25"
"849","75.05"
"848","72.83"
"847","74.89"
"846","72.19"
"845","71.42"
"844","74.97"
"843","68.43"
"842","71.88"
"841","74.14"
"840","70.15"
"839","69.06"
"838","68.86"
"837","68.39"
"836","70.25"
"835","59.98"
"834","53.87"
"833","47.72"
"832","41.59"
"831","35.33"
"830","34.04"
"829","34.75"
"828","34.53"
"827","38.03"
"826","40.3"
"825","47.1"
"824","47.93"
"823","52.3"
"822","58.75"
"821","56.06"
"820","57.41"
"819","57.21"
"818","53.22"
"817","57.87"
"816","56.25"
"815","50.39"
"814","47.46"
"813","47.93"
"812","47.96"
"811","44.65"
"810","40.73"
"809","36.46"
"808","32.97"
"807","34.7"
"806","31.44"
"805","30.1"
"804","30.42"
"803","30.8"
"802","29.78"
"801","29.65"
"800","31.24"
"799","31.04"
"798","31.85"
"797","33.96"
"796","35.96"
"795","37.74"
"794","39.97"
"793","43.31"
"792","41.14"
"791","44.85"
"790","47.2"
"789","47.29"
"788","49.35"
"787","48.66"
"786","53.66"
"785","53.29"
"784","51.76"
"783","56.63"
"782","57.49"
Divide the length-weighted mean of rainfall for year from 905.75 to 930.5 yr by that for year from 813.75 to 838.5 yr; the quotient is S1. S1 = 1.26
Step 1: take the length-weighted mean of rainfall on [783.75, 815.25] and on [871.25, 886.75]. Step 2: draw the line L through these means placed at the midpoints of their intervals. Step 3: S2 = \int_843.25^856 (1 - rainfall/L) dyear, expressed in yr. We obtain -3.7 yr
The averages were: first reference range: 40.1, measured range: 77.3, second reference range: 71.6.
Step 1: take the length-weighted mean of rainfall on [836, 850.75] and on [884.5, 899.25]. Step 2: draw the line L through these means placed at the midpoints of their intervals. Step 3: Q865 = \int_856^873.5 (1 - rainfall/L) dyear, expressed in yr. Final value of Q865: 0.4 yr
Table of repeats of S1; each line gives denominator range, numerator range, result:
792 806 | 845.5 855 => 2.31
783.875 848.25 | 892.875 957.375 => 1.29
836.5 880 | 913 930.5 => 0.88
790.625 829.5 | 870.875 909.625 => 1.68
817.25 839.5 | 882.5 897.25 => 1.36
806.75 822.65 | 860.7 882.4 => 1.42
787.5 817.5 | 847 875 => 1.82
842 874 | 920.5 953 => 0.85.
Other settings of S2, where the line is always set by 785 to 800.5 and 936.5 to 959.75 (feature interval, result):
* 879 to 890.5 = -4.7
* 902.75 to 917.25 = -3.4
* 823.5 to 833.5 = 1.1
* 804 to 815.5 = 0.9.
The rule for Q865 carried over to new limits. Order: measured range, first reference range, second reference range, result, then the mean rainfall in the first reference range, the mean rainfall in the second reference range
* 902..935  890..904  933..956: 0.5 yr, 70.4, 59.7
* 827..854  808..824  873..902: -2.9 yr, 50.3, 71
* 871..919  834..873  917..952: -1.6 yr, 71.7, 62.2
